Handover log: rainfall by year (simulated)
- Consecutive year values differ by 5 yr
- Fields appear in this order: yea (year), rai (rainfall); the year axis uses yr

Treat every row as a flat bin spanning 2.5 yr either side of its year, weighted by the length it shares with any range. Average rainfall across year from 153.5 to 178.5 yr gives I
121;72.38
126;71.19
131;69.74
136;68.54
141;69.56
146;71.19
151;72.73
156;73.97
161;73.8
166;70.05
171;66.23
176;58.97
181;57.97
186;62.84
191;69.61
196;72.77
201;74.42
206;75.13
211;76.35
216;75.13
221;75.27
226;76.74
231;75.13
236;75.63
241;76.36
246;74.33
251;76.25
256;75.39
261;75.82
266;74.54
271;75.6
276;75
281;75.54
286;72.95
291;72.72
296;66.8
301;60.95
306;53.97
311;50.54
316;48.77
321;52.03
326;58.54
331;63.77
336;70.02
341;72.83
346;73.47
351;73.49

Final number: 68.6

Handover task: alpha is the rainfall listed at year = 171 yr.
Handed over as 66.23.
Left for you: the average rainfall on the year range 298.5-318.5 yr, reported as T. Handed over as 53.6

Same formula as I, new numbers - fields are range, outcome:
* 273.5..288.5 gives 74.5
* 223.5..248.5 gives 75.6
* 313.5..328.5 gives 53.1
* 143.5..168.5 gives 72.3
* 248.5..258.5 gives 75.8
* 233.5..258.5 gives 75.6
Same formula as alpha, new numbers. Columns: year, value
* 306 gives 53.97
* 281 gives 75.54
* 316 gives 48.77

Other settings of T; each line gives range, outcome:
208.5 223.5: 75.6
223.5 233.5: 75.9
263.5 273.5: 75.1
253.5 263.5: 75.6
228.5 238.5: 75.4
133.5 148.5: 69.8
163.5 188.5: 63.2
